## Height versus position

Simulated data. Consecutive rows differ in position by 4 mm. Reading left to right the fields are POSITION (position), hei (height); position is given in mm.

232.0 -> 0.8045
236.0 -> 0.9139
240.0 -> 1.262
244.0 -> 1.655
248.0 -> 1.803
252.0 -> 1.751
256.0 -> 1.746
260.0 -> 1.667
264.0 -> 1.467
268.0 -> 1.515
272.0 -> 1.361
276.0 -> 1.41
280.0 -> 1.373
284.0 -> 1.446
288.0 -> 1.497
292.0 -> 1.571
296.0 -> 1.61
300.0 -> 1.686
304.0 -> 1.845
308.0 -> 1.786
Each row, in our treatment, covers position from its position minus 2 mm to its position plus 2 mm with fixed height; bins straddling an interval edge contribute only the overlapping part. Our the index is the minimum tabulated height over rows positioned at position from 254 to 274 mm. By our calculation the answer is 1.361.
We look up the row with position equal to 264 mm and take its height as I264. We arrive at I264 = 1.467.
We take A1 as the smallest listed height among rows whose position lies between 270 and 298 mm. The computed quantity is 1.361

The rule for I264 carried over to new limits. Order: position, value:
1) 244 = 1.655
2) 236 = 0.9139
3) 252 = 1.751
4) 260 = 1.667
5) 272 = 1.361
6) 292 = 1.571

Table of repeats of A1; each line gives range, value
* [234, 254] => 0.9139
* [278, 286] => 1.373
